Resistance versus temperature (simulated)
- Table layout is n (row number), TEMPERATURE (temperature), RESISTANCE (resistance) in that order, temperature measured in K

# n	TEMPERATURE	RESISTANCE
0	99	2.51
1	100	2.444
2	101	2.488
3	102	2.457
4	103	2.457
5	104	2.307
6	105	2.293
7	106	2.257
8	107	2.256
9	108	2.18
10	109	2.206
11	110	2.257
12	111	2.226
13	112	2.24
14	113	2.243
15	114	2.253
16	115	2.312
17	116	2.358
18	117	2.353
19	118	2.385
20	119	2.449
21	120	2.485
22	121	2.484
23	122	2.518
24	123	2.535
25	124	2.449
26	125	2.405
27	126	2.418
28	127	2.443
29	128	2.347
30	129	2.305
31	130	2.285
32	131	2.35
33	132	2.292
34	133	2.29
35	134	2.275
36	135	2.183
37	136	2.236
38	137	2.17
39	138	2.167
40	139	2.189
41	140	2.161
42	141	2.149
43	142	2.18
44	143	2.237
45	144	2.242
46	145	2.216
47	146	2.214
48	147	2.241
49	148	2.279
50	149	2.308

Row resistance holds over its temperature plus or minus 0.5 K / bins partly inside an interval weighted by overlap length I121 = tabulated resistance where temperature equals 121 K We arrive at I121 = 2.484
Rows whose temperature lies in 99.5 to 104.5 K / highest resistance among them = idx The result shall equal 2.488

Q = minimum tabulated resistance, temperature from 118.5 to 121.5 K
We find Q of 2.449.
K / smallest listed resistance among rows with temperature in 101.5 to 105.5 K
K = 2.293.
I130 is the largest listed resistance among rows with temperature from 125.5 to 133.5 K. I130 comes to 2.443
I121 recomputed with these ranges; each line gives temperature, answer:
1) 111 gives 2.226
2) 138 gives 2.167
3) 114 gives 2.253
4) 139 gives 2.189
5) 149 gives 2.308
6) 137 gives 2.17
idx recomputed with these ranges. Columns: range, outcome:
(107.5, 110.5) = 2.257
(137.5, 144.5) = 2.242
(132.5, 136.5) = 2.29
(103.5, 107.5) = 2.307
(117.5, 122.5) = 2.518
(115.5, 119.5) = 2.449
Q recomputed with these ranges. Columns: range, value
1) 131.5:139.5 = 2.167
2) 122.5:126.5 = 2.405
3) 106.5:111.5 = 2.18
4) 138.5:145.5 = 2.149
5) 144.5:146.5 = 2.214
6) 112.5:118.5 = 2.243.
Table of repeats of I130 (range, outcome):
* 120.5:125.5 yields 2.535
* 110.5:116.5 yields 2.358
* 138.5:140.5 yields 2.189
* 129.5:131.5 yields 2.35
